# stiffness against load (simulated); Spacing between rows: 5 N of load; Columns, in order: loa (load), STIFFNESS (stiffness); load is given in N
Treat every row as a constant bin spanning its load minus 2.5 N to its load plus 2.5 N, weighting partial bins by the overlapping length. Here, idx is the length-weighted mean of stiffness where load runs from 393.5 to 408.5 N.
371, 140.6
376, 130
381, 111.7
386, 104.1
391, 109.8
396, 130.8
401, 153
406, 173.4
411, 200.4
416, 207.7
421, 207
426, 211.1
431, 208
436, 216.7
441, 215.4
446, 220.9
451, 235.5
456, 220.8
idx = 152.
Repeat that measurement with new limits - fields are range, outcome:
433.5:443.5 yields 216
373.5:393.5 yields 114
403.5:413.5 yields 187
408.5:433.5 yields 207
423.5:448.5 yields 214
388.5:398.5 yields 120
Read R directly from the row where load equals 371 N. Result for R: 140.6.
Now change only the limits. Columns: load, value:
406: 173.4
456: 220.8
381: 111.7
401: 153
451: 235.5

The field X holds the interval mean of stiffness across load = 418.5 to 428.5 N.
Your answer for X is 209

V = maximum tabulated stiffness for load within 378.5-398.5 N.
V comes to 130.8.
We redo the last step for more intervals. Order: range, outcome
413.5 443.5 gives 216.7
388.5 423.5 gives 207.7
